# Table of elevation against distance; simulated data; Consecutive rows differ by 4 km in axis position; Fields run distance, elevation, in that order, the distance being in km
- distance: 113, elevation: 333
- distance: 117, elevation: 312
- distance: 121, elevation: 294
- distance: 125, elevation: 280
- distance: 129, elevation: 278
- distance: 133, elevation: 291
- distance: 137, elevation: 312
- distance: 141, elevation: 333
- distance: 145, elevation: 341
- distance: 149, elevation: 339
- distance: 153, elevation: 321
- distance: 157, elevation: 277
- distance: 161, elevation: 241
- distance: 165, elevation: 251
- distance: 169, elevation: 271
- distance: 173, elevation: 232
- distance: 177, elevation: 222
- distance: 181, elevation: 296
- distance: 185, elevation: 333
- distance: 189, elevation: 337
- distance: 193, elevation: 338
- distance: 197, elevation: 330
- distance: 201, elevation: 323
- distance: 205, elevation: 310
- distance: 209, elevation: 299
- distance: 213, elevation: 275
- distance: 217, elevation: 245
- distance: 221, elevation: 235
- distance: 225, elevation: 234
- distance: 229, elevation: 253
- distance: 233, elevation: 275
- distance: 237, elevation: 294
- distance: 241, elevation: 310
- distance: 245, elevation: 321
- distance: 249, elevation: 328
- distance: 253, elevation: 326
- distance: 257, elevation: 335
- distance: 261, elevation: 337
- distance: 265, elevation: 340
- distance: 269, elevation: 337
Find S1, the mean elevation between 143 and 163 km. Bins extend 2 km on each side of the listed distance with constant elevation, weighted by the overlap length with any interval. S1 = 304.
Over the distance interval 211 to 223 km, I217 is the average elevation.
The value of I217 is 252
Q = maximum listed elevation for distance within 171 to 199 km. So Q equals 338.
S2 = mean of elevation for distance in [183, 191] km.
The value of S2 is 335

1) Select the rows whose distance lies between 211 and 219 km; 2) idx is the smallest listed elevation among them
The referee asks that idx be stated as 245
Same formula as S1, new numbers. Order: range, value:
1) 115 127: 295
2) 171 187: 271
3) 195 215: 307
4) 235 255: 316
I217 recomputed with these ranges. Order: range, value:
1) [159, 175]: 249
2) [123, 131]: 279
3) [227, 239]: 274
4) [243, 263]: 329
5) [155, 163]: 259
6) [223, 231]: 244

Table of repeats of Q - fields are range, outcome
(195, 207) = 330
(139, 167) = 341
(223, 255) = 328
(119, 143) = 333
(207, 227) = 299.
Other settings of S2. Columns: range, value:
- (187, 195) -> 338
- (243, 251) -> 324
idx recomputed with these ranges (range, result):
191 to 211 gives 299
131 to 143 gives 291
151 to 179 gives 222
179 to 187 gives 296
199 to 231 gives 234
